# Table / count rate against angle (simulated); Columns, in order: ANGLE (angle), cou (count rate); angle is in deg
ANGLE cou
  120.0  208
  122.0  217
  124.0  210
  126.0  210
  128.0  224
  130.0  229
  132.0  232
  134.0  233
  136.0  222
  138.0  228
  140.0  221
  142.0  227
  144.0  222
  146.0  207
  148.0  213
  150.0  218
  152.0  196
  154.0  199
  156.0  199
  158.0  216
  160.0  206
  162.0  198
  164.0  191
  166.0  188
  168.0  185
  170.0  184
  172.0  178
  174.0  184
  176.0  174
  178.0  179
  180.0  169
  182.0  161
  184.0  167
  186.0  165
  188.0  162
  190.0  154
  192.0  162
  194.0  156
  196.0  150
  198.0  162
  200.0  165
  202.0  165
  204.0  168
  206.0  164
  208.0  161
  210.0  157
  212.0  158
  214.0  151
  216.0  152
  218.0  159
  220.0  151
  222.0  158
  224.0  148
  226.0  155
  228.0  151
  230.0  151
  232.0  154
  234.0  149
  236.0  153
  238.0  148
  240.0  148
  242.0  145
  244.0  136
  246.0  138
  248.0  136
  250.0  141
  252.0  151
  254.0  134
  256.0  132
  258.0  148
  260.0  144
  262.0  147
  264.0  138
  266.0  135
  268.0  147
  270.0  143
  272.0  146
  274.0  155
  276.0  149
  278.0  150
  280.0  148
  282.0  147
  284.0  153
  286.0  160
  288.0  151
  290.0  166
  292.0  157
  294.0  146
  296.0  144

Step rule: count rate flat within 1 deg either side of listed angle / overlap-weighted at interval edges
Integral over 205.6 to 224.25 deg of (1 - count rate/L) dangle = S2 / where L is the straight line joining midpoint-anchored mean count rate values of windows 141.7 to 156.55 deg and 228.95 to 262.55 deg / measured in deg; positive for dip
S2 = 1.0 deg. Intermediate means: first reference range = 210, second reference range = 144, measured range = 156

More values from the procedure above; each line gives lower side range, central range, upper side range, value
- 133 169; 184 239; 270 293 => 7.8 deg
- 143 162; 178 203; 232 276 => 3.0 deg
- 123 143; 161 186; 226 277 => 2.2 deg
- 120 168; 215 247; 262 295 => 4.1 deg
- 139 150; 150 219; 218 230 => 4.3 deg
